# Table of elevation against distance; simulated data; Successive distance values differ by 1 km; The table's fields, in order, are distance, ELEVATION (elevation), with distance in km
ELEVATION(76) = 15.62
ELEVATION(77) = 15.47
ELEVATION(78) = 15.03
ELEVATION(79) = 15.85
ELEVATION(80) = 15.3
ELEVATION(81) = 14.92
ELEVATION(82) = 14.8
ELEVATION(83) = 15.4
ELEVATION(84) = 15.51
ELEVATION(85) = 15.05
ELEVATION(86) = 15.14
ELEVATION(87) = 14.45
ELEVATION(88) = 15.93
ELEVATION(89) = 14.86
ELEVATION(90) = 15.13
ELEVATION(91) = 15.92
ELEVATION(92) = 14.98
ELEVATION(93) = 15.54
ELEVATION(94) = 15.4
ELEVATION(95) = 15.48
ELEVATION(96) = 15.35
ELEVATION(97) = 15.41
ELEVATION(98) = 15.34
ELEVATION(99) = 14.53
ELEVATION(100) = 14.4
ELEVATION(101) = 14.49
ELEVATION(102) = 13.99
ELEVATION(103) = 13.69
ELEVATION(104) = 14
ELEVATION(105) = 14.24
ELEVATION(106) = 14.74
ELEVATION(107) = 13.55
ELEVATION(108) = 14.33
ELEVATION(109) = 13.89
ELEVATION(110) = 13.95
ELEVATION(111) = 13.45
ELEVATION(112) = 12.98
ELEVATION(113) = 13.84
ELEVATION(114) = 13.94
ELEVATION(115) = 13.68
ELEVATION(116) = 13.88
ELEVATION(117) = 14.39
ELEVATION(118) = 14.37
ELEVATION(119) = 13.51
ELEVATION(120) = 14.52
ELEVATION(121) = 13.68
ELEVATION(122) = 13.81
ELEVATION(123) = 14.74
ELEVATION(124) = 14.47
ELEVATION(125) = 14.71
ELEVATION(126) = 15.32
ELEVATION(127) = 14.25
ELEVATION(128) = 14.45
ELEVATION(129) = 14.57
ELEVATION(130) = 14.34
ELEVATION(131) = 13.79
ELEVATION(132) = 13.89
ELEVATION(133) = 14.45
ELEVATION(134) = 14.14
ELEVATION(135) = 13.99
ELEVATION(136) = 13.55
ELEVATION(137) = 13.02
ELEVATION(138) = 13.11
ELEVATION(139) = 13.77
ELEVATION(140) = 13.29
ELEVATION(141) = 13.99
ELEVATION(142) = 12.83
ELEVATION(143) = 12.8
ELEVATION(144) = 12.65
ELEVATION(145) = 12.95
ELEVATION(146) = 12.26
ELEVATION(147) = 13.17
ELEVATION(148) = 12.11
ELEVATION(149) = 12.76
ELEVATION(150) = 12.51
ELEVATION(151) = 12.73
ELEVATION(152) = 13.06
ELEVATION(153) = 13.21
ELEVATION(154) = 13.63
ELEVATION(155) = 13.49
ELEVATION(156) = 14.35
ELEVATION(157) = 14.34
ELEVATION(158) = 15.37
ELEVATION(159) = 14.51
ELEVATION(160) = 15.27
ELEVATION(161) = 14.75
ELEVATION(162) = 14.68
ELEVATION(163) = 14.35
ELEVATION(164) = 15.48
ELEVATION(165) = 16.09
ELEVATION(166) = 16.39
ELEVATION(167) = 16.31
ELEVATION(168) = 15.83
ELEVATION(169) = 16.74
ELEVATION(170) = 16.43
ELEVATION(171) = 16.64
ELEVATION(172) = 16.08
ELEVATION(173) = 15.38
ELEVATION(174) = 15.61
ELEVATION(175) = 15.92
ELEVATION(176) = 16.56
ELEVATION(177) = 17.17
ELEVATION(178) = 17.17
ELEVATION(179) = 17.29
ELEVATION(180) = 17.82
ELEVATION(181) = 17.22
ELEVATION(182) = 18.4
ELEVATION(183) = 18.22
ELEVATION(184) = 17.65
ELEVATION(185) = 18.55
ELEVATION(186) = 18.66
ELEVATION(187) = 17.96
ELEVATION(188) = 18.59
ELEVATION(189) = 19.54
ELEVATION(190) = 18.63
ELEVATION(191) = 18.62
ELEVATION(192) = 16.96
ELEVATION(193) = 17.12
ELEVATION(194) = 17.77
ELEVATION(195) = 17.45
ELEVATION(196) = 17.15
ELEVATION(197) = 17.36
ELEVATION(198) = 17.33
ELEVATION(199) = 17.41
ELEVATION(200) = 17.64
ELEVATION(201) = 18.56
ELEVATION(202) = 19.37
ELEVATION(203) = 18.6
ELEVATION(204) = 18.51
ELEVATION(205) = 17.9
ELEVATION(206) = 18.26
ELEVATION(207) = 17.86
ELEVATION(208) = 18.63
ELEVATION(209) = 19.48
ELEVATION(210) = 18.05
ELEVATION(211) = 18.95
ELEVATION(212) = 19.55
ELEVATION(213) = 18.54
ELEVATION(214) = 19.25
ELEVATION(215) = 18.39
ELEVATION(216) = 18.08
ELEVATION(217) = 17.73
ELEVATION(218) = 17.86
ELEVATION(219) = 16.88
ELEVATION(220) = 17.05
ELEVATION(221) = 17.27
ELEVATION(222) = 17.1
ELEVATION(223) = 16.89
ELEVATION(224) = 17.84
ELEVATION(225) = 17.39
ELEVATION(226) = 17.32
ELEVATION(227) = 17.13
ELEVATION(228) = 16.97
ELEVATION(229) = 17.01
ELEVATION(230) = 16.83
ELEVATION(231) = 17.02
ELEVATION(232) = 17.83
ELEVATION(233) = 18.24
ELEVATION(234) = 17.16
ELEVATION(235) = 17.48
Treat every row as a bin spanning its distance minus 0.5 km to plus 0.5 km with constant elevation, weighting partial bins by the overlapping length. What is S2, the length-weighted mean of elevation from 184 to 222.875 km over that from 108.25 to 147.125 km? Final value 1.3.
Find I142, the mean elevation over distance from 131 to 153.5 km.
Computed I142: 13.2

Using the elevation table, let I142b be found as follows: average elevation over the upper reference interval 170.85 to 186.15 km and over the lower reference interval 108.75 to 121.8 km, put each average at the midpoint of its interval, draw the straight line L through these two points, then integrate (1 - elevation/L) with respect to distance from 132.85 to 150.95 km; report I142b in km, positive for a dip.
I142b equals 2.5 km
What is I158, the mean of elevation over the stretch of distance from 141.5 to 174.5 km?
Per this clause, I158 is 14.4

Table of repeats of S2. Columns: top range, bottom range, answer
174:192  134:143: 1.32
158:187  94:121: 1.16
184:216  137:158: 1.38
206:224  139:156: 1.39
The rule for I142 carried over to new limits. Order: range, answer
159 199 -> 16.9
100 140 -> 14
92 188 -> 14.8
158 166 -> 15.1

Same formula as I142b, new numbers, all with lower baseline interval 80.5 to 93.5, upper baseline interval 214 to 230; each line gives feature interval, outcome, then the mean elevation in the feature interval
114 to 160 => 6.49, 13.8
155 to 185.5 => 0.76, 16.2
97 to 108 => 0.79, 14.3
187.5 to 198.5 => -0.59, 17.9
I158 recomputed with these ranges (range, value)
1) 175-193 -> 17.9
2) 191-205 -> 17.8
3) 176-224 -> 18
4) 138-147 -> 13.1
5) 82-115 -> 14.6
